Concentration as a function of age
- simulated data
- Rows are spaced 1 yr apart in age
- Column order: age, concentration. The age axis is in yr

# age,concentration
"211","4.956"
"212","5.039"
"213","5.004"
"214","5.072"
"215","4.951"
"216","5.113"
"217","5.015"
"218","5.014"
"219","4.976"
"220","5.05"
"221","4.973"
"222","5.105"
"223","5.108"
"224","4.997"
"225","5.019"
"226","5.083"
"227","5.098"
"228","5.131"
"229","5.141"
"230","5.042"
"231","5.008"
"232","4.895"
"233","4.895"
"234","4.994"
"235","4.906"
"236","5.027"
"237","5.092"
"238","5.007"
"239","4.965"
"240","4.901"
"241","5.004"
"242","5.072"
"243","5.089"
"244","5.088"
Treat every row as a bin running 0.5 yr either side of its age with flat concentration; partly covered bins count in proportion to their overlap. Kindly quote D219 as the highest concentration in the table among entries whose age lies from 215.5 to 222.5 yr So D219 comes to 5.113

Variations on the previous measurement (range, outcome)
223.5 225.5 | 5.019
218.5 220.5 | 5.05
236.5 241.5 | 5.092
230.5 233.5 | 5.008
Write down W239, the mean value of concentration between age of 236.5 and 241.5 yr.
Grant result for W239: 4.99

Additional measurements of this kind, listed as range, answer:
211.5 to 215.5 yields 5.02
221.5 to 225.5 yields 5.06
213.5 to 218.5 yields 5.03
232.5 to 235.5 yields 4.93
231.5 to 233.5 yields 4.89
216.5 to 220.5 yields 5.01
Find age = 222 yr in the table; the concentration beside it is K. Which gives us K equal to 5.105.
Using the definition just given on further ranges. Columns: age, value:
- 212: 5.039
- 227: 5.098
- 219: 4.976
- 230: 5.042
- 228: 5.131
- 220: 5.05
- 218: 5.014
